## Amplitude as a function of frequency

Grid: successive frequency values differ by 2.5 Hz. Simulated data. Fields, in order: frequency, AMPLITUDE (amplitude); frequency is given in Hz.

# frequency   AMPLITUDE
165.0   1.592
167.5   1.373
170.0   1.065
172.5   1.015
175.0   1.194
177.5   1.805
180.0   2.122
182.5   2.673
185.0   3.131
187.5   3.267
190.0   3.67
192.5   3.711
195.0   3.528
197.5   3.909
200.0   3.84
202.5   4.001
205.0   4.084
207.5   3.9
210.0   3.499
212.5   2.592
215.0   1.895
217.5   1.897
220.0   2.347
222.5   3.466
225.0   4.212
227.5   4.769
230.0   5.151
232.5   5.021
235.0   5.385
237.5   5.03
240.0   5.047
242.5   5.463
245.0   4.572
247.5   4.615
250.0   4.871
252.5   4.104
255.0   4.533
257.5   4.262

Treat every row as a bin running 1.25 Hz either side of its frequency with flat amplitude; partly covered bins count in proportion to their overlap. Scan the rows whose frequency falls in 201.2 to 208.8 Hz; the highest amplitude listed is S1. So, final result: 4.084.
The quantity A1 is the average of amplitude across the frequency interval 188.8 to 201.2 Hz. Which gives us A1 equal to 3.73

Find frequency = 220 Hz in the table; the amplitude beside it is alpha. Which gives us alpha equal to 2.347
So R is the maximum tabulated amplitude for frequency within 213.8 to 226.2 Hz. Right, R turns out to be 4.212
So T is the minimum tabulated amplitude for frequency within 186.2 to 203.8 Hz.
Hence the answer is 3.267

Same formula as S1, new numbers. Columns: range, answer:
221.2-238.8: 5.385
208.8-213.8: 3.499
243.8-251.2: 4.871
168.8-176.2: 1.194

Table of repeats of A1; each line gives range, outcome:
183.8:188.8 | 3.2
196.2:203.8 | 3.92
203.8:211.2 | 3.83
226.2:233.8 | 4.98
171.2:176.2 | 1.1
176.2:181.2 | 1.95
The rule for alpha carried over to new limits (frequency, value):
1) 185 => 3.131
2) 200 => 3.84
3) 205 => 4.084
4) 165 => 1.592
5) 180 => 2.122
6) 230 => 5.151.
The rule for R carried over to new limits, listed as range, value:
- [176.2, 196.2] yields 3.711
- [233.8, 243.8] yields 5.463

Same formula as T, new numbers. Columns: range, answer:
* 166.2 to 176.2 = 1.015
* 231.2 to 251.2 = 4.572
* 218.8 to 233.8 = 2.347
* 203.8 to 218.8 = 1.895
